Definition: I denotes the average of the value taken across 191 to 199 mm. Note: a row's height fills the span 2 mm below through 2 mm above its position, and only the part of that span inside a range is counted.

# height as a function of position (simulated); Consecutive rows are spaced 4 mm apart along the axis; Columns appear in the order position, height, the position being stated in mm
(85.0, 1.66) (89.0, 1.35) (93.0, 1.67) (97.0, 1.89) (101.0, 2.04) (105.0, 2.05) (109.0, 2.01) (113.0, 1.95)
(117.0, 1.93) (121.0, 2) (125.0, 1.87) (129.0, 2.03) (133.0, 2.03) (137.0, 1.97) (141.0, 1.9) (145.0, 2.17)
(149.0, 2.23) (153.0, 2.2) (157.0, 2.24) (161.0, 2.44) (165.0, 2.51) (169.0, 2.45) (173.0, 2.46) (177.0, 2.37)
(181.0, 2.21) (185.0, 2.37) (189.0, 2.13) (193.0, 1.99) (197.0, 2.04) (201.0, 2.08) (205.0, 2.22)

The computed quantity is 2.02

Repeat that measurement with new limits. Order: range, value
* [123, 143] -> 1.96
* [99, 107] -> 2.04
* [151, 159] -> 2.22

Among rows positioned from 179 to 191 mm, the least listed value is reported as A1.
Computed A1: 2.13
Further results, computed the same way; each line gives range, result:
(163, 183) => 2.21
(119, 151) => 1.87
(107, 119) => 1.93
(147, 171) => 2.2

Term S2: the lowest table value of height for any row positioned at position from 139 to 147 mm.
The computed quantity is 1.9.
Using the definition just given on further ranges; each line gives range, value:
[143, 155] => 2.17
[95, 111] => 1.89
